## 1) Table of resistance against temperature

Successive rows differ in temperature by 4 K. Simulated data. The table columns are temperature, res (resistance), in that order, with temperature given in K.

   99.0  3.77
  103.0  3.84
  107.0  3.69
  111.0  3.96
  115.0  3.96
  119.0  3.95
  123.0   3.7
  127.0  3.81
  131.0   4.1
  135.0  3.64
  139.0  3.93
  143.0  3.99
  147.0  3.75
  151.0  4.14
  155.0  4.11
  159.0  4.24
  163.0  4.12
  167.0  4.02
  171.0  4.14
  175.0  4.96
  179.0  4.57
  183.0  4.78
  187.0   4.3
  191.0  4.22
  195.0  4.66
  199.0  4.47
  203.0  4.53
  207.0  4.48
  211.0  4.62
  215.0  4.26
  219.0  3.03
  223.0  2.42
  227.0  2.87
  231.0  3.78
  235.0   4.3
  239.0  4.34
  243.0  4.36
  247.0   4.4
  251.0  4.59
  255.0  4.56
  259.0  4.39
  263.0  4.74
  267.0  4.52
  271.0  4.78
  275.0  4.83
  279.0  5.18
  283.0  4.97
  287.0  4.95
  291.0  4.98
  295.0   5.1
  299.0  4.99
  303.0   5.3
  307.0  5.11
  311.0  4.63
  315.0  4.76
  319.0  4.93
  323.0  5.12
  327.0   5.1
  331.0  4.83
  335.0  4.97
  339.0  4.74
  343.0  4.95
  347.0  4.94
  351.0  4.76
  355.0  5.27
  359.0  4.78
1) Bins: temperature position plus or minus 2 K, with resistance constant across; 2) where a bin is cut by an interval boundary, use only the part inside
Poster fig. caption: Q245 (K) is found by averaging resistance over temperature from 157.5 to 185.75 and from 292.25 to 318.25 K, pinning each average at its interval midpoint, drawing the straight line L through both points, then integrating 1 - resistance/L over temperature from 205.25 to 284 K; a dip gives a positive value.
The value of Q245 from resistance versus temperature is 7.7 K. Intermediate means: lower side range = 4.4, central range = 4.26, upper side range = 4.98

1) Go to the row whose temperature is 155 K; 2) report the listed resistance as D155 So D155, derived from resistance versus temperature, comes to 4.11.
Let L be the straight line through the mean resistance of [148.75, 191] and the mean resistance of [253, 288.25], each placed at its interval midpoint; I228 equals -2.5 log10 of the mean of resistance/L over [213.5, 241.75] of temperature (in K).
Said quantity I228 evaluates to 0.27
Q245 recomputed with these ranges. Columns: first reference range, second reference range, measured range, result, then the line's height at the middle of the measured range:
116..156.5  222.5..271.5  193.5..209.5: -1.8 K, 4.08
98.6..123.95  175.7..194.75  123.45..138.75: 0.7 K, 4.03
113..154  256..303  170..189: -1.7 K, 4.21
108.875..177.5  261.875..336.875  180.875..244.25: 4.9 K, 4.44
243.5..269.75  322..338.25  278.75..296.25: -1.1 K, 4.72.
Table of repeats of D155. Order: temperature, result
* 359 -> 4.78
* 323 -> 5.12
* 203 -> 4.53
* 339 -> 4.74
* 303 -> 5.3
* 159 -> 4.24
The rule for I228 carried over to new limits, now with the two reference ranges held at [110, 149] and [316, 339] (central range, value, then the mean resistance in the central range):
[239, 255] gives 0.02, 4.45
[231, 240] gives 0.06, 4.2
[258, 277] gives -0.01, 4.67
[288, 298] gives -0.06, 5.03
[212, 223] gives 0.23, 3.51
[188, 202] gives -0.05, 4.44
